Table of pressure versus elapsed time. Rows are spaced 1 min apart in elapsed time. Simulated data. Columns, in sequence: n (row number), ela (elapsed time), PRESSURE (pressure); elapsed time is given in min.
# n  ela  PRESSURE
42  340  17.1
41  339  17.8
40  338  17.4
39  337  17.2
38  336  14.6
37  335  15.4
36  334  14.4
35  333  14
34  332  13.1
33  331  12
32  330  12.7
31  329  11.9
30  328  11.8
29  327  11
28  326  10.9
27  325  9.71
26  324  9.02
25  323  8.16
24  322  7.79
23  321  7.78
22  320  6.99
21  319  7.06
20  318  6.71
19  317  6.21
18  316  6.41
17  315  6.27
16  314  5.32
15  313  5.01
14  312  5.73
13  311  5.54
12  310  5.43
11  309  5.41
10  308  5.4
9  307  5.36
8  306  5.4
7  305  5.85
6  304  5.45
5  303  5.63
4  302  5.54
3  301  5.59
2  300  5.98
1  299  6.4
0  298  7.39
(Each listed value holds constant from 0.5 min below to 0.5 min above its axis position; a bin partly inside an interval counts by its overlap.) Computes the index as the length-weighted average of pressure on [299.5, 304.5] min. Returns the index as 5.64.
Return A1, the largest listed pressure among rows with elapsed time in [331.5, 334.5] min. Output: 14.4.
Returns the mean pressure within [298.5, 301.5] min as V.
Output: 5.99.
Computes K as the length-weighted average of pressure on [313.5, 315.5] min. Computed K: 5.79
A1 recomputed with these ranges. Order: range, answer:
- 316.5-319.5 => 7.06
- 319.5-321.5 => 7.78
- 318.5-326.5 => 10.9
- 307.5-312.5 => 5.73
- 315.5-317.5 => 6.41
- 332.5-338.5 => 17.4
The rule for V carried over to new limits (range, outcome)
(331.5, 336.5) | 14.3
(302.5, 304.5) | 5.54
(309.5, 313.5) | 5.43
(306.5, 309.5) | 5.39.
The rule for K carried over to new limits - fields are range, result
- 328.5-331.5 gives 12.2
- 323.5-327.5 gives 10.2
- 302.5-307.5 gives 5.54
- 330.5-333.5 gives 13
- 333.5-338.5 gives 15.8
